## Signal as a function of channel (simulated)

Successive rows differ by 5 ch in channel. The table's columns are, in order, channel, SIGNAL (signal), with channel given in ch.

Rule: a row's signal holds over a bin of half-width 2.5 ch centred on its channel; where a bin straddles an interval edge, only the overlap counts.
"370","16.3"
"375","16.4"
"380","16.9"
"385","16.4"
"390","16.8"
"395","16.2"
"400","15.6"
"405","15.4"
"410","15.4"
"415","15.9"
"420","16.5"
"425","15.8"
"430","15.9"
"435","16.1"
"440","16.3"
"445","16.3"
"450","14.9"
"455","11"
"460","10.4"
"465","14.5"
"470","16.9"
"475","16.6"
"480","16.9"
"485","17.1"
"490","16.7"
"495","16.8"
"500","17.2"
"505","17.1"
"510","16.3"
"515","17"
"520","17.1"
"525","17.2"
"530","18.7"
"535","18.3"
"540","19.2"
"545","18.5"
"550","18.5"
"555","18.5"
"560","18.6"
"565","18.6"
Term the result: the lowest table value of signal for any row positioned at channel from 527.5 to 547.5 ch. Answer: 18.3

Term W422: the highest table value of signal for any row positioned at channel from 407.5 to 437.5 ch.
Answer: 16.5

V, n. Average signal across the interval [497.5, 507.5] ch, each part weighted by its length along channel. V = 17.1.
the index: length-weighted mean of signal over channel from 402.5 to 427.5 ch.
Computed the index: 15.8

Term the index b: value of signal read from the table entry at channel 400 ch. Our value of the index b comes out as 15.6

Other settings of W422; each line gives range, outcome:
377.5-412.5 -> 16.9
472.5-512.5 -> 17.2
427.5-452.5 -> 16.3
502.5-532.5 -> 18.7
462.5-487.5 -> 17.1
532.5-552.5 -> 19.2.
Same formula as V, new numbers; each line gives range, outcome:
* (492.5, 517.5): 16.9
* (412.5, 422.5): 16.2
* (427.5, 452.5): 15.9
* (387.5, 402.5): 16.2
